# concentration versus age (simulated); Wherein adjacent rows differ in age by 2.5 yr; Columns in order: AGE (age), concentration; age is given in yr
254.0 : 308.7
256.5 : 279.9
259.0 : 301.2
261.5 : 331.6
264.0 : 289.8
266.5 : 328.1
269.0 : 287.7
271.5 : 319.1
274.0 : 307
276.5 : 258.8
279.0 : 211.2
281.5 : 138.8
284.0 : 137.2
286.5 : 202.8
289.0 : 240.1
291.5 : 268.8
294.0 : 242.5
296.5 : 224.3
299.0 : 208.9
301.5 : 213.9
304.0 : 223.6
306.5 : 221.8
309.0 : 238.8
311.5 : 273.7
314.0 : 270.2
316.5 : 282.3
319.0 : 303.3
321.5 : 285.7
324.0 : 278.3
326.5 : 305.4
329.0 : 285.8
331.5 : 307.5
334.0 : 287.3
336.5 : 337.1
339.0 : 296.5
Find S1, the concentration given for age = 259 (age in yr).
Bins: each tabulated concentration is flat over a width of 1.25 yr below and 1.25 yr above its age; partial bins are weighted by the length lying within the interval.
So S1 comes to 301.2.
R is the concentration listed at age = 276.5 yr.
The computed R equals 258.8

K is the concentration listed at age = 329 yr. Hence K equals 285.8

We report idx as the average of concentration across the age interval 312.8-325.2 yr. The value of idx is 284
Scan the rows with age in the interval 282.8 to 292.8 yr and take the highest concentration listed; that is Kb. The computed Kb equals 268.8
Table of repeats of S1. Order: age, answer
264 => 289.8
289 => 240.1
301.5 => 213.9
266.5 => 328.1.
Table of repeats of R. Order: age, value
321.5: 285.7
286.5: 202.8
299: 208.9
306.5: 221.8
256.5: 279.9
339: 296.5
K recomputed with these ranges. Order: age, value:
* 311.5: 273.7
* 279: 211.2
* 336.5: 337.1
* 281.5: 138.8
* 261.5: 331.6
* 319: 303.3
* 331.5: 307.5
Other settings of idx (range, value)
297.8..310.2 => 221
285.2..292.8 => 237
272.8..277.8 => 282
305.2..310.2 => 230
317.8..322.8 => 294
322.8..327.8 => 292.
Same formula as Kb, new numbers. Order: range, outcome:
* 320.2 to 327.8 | 305.4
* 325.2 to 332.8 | 307.5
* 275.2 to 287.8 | 258.8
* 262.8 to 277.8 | 328.1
